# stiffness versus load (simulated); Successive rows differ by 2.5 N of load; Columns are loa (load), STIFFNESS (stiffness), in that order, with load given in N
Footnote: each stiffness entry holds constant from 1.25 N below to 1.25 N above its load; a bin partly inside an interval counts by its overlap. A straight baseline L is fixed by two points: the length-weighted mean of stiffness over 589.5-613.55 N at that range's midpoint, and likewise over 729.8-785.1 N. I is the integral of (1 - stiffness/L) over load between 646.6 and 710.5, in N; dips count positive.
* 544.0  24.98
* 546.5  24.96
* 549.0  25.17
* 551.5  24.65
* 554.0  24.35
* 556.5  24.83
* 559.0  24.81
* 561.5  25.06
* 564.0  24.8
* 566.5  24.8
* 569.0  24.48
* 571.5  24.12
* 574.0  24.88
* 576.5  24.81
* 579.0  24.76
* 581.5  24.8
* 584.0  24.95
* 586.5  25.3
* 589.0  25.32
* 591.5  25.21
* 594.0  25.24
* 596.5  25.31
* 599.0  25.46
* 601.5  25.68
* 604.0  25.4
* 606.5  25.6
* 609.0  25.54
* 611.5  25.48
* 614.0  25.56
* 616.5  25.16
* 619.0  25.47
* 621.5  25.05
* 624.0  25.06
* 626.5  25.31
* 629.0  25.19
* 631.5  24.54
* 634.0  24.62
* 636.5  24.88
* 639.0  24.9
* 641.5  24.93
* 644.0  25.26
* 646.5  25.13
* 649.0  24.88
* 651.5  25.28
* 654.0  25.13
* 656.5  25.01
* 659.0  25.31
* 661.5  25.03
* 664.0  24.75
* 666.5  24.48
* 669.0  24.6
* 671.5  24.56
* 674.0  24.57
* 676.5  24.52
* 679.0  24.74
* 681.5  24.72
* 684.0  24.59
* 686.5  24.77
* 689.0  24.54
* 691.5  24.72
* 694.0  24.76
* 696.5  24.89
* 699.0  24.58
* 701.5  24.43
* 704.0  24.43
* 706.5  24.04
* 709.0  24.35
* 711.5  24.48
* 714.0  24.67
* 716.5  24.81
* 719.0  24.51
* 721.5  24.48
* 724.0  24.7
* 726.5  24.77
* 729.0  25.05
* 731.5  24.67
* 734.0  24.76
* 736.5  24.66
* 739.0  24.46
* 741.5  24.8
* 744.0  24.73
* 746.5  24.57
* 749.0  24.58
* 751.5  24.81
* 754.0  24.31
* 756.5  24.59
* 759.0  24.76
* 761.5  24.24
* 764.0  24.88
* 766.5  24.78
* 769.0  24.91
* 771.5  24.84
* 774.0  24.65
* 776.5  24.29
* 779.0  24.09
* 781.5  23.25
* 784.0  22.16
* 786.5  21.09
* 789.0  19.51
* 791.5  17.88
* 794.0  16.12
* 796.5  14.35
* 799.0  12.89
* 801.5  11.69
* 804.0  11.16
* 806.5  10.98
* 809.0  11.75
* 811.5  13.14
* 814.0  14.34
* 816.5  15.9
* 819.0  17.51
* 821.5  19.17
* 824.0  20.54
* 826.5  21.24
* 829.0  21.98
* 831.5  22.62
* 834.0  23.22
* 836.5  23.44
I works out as 0.6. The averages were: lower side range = 25.4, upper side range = 24.5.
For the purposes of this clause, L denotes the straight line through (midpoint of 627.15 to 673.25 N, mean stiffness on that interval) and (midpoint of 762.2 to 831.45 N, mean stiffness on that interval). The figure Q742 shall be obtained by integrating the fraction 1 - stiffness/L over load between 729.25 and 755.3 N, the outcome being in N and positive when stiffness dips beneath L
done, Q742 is -4.3 N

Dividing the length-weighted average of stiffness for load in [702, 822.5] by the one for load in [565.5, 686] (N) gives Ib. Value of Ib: 0.86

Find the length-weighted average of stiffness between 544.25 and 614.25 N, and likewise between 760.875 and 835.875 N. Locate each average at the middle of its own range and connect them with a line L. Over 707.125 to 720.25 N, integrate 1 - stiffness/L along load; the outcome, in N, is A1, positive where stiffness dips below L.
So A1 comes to -1.8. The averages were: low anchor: 25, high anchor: 19.3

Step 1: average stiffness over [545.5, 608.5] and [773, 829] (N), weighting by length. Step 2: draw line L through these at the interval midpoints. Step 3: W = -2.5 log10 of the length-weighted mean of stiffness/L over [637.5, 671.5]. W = -0.11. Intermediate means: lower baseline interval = 25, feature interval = 25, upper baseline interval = 17.7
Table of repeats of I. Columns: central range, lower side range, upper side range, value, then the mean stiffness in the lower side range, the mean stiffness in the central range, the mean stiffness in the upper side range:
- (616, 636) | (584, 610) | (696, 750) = 0.1 N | 25.4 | 25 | 24.6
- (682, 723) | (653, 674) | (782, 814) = -4.6 N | 24.8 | 24.6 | 15.4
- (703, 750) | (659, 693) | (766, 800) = -3.4 N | 24.7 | 24.6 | 21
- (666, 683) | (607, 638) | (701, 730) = 0.2 N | 25.2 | 24.6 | 24.6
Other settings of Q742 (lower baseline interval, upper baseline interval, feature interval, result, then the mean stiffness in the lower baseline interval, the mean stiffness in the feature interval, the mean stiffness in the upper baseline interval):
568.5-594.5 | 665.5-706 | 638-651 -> -0.2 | 24.9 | 25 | 24.6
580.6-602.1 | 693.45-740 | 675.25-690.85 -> 0.1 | 25.2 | 24.6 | 24.6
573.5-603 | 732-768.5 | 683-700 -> 0.1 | 25.2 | 24.7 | 24.6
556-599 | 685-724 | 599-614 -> -0.4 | 24.9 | 25.5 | 24.6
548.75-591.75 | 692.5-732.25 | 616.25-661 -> -0.6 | 24.8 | 25.1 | 24.6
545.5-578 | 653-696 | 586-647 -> -1.2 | 24.7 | 25.2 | 24.8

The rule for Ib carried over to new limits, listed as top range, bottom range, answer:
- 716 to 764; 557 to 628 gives 0.98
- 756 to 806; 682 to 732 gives 0.84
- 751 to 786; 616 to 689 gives 0.97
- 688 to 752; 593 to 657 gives 0.98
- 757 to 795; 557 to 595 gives 0.92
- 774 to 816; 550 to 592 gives 0.69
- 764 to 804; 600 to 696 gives 0.81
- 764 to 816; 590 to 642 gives 0.73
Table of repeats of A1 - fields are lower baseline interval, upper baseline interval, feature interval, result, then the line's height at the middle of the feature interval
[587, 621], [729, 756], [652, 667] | 0.07 N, 25.1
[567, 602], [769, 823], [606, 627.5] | -1.29 N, 23.9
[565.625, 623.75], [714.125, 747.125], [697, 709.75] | 0.20 N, 24.8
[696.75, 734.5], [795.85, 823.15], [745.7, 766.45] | -4.79 N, 20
